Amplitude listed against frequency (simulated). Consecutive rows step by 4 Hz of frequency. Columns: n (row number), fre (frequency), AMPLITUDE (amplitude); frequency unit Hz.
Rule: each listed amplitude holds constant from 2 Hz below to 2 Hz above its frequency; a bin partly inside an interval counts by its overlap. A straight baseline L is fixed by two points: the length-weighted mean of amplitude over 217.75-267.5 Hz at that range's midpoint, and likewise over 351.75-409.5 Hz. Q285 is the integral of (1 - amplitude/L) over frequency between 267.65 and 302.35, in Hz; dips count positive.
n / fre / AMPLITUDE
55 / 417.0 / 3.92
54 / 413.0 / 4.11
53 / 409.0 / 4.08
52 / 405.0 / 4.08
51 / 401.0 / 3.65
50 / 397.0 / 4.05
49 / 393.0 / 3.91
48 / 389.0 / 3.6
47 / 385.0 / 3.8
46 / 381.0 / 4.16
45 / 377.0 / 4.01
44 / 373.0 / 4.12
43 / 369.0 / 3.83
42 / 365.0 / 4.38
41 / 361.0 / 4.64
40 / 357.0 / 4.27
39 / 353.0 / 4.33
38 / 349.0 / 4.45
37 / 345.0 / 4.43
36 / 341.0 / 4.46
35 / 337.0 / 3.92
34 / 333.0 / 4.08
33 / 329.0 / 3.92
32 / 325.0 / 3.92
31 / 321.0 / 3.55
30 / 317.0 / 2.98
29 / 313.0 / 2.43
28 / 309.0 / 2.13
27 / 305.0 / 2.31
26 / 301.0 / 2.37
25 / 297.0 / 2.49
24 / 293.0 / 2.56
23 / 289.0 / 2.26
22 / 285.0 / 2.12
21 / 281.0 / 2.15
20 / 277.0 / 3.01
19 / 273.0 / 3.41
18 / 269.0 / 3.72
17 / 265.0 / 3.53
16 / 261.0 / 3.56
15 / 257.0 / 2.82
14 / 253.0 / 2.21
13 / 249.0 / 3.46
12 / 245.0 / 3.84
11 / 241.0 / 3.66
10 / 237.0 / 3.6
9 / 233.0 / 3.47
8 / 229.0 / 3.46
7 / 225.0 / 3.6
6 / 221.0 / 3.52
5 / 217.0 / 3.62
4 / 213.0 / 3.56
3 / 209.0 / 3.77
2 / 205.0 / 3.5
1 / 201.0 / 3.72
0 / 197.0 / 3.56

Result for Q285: 9.0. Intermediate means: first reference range 3.4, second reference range 4.06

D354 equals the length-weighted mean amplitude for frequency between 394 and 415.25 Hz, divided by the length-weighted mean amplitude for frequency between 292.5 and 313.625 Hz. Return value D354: 1.69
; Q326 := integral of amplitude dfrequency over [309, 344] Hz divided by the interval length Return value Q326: 3.59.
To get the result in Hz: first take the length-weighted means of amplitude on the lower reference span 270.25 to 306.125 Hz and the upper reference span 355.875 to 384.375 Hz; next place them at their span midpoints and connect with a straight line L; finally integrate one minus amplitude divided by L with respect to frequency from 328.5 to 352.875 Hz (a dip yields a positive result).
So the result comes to -4.35 Hz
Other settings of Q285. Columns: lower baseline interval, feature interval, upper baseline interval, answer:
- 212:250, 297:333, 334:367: 10.0 Hz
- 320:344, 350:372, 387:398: -2.0 Hz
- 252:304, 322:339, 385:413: -3.5 Hz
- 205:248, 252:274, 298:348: 1.7 Hz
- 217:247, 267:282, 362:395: 2.3 Hz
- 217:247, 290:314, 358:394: 9.1 Hz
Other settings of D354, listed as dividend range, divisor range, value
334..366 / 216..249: 1.21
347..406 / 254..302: 1.44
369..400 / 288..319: 1.61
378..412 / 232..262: 1.18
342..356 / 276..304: 1.83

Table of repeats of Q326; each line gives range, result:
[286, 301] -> 2.41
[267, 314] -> 2.58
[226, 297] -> 3.1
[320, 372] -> 4.18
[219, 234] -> 3.52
